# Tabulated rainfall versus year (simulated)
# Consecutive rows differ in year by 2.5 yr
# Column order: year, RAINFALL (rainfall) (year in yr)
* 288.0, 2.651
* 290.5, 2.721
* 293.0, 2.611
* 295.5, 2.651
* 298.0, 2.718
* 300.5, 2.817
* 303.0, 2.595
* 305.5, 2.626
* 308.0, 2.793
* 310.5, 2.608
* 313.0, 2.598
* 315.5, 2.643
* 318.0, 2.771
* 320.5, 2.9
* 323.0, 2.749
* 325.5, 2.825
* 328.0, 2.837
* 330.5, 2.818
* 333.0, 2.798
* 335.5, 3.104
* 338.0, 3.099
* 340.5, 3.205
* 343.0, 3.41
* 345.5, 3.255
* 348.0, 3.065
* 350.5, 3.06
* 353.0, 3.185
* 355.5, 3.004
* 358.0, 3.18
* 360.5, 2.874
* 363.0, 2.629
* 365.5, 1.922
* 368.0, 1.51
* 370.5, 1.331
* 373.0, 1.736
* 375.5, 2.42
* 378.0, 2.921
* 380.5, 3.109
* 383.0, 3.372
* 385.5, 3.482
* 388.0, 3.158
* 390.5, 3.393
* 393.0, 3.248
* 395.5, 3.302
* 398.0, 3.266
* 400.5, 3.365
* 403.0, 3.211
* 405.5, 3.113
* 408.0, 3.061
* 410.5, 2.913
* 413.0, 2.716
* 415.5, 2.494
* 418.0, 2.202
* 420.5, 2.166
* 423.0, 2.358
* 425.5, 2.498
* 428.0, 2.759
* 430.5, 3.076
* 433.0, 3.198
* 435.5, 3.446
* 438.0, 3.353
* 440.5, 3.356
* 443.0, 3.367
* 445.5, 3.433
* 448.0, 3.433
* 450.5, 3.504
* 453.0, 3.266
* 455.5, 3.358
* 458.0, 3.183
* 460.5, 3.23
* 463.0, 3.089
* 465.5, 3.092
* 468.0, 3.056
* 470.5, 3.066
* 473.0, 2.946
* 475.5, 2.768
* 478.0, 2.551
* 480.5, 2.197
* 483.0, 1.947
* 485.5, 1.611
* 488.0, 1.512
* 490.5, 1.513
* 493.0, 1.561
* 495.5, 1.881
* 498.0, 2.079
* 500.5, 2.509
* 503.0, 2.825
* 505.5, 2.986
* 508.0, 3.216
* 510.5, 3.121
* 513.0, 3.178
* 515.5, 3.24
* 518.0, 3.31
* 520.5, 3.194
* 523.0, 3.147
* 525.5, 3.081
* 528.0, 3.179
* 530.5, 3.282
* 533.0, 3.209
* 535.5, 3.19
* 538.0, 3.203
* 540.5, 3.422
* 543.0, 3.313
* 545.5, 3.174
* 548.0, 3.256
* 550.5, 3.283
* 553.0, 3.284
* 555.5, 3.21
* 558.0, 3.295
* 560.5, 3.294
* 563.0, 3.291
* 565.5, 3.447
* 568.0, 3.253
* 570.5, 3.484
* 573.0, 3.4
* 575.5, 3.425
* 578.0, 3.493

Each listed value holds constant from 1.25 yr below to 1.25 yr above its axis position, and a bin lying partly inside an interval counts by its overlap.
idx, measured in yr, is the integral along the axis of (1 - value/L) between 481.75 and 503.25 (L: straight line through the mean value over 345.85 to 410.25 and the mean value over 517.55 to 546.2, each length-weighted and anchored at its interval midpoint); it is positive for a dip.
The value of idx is 8.5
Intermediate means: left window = 2.88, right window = 3.22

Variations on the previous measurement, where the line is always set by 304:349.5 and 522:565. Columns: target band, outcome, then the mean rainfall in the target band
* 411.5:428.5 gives 3.3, 2.45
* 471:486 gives 3.5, 2.41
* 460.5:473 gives 0.2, 3.08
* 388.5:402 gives -1.3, 3.3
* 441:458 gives -1.6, 3.38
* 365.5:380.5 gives 4.5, 2.07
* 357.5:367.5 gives 1.4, 2.53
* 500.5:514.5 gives 0.7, 3.02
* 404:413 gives 0.1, 2.99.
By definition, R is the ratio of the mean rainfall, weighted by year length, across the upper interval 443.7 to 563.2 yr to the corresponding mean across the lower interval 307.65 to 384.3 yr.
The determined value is 1.1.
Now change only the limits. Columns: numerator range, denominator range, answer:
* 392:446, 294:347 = 1.05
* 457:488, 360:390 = 1.05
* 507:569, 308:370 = 1.15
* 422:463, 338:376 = 1.19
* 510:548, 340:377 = 1.22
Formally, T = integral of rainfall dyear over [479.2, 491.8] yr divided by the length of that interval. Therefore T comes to 1.76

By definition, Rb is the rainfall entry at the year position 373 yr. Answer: 1.736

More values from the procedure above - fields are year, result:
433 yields 3.198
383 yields 3.372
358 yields 3.18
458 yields 3.183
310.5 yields 2.608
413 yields 2.716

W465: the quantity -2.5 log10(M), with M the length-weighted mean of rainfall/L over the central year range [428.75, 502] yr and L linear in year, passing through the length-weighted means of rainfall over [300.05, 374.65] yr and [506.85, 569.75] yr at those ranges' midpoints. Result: 0.10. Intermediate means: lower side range 2.73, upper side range 3.24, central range 2.78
